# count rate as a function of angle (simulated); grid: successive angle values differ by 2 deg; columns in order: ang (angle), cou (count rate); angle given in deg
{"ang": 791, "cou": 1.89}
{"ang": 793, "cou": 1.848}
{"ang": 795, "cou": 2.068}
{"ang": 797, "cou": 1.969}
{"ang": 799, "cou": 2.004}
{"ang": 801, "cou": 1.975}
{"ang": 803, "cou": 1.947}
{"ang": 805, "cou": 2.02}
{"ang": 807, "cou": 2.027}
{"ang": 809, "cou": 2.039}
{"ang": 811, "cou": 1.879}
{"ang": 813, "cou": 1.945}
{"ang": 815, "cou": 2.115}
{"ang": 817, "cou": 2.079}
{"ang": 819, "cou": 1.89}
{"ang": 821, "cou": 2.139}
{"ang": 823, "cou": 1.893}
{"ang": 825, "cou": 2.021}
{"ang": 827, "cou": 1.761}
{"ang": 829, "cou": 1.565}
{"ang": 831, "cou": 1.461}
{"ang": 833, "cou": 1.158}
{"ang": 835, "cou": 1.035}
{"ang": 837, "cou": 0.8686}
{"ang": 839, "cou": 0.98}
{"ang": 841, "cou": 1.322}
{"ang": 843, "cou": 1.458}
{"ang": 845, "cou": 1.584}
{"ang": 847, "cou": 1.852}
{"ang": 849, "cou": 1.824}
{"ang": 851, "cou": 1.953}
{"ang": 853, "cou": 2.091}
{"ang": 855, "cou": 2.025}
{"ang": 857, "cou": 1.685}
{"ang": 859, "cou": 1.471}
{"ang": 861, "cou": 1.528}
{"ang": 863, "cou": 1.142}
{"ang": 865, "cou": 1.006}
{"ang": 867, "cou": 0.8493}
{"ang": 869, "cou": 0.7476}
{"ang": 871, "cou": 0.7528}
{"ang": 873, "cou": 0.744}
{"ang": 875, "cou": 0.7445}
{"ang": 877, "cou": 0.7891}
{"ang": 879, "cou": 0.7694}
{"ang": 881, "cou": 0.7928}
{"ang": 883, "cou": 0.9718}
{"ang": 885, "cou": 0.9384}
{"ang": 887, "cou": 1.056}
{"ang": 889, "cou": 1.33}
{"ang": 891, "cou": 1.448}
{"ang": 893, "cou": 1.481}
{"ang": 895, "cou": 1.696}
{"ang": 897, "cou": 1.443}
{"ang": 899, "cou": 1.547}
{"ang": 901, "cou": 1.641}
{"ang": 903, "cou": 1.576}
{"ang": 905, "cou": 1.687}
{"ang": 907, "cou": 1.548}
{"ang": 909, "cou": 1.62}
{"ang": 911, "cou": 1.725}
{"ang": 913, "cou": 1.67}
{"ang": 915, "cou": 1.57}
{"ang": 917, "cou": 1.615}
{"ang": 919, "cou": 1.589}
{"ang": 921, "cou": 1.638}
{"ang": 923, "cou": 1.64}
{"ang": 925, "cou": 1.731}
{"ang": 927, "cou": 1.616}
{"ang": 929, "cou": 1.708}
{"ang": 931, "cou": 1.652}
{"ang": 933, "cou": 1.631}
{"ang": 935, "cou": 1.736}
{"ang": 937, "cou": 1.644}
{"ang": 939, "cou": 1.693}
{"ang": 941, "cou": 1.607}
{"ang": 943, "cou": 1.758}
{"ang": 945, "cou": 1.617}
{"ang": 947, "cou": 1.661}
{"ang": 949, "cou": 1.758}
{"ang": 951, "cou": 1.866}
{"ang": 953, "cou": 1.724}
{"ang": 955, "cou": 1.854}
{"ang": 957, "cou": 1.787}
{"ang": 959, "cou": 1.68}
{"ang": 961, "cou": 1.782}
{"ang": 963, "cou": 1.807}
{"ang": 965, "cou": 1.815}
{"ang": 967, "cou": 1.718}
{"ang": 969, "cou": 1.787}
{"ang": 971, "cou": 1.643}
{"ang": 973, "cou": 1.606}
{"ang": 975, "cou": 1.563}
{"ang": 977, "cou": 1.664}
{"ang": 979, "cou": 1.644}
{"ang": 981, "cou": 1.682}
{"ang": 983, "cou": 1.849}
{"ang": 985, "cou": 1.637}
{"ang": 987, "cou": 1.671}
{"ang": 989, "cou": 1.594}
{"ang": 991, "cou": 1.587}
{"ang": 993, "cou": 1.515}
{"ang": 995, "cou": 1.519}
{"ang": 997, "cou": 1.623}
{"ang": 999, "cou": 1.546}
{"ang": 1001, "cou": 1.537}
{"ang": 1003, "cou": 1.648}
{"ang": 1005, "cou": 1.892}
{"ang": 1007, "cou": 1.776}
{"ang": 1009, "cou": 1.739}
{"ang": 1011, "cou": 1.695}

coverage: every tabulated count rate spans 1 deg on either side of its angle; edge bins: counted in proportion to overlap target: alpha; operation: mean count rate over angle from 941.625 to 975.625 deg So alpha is 1.73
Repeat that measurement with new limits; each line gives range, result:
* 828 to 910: 1.32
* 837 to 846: 1.28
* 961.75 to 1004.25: 1.65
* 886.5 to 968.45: 1.65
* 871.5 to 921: 1.33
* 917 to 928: 1.64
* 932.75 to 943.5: 1.68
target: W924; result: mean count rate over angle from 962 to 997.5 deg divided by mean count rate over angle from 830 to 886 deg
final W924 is 1.35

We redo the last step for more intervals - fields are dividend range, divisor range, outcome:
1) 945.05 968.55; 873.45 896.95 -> 1.60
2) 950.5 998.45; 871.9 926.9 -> 1.23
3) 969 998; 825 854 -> 1.08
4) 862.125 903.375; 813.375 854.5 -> 0.67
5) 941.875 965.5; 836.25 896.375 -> 1.39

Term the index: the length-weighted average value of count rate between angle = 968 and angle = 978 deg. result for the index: 1.65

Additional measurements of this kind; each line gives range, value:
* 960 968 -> 1.78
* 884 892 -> 1.19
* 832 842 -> 1.07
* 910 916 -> 1.66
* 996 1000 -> 1.58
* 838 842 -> 1.15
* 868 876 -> 0.747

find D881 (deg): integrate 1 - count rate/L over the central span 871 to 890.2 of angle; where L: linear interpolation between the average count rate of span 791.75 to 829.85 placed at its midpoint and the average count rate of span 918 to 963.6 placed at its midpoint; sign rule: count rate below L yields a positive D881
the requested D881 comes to 9.7 deg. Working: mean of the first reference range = 1.96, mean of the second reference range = 1.7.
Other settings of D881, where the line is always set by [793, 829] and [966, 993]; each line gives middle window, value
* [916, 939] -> 1.3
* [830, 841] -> 4.6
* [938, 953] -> 0.1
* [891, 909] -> 2.3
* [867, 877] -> 5.9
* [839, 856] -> 1.6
